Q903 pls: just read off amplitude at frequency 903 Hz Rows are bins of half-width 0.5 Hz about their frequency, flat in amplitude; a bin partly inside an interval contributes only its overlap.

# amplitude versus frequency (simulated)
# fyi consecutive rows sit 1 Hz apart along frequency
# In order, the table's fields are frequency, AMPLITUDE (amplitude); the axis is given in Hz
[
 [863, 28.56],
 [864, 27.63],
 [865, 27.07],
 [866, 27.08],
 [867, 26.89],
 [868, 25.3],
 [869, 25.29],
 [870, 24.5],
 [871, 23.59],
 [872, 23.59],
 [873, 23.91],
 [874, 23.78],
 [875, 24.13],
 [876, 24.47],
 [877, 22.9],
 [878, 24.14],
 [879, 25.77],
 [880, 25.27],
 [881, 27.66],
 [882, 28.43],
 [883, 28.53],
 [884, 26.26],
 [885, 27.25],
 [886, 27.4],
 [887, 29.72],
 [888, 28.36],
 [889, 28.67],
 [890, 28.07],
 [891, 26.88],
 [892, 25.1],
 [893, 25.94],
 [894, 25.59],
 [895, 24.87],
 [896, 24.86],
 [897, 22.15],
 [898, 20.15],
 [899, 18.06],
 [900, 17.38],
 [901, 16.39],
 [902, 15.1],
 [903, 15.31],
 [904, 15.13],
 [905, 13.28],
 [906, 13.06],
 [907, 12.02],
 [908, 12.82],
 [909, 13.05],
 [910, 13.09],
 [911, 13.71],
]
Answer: 15.31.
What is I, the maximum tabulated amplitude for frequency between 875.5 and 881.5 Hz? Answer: 27.66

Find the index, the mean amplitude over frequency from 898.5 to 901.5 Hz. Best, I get 17.3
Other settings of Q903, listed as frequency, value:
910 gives 13.09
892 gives 25.1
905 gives 13.28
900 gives 17.38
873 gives 23.91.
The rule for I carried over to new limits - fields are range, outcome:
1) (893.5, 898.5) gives 25.59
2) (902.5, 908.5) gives 15.31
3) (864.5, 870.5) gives 27.08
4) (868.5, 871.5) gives 25.29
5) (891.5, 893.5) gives 25.94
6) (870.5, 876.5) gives 24.47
